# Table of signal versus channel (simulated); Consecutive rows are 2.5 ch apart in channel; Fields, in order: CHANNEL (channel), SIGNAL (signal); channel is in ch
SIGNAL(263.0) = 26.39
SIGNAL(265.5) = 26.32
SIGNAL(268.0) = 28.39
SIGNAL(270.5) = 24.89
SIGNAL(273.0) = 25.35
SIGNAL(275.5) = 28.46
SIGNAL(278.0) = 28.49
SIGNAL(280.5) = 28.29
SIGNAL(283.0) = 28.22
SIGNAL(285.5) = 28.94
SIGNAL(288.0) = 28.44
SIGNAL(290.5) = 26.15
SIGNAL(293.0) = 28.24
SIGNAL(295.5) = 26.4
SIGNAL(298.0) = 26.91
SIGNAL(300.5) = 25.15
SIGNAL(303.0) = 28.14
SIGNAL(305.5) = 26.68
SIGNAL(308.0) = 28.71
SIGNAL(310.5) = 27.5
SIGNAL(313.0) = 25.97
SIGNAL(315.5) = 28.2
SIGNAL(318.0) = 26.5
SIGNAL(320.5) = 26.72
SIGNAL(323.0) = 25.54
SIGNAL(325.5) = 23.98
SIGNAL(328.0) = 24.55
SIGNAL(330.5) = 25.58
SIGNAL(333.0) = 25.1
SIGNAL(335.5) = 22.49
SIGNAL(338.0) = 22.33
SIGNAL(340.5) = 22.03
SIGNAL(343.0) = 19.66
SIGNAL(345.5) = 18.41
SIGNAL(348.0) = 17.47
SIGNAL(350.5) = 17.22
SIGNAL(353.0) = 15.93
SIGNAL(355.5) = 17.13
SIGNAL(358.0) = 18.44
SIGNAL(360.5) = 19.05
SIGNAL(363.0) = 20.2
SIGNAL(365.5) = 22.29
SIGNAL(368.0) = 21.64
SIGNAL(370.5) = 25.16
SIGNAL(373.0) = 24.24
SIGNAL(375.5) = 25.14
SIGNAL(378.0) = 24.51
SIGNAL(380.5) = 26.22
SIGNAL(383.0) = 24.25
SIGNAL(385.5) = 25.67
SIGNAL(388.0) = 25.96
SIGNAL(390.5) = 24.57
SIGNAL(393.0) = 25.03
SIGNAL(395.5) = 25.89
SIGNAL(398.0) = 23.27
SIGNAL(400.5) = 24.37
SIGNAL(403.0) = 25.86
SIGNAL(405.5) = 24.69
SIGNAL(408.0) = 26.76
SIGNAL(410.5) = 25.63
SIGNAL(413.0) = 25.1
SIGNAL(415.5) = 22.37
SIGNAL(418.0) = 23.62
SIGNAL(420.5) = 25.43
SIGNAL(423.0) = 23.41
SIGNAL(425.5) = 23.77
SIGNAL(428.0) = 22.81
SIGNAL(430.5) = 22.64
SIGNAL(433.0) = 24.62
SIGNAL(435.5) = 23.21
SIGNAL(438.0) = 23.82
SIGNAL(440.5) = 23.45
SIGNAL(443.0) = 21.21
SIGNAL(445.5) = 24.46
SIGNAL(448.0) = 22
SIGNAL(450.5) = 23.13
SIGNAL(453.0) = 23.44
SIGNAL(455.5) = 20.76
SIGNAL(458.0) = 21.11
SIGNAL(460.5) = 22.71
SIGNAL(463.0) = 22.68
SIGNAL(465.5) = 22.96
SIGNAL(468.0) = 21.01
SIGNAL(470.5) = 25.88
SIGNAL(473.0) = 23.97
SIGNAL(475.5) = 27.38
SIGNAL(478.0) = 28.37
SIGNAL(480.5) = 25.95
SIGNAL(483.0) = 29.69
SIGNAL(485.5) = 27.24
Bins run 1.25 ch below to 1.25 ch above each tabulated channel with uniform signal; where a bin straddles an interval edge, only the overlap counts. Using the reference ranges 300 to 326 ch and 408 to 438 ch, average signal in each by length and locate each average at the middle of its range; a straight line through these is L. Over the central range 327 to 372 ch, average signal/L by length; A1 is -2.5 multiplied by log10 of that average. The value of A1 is 0.24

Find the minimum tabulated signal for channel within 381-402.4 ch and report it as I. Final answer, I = 23.27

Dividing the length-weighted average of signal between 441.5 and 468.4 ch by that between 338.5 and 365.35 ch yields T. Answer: 1.19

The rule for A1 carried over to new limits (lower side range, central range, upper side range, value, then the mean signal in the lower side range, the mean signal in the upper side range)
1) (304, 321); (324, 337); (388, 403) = 0.10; 27.2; 24.8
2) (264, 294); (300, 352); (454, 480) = 0.11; 27.5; 23.7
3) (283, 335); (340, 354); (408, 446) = 0.37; 26.6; 23.8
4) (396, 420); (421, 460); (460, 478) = 0.07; 24.7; 24.2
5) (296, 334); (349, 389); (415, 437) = 0.14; 26.4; 23.6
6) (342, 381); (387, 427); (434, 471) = -0.14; 20.7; 22.7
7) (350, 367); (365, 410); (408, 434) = -0.17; 18.7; 24.1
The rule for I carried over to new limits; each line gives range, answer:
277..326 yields 23.98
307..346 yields 18.41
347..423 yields 15.93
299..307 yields 25.15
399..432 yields 22.37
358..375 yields 18.44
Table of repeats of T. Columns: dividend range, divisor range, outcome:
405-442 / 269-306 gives 0.88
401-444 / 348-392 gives 1.09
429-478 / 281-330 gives 0.87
